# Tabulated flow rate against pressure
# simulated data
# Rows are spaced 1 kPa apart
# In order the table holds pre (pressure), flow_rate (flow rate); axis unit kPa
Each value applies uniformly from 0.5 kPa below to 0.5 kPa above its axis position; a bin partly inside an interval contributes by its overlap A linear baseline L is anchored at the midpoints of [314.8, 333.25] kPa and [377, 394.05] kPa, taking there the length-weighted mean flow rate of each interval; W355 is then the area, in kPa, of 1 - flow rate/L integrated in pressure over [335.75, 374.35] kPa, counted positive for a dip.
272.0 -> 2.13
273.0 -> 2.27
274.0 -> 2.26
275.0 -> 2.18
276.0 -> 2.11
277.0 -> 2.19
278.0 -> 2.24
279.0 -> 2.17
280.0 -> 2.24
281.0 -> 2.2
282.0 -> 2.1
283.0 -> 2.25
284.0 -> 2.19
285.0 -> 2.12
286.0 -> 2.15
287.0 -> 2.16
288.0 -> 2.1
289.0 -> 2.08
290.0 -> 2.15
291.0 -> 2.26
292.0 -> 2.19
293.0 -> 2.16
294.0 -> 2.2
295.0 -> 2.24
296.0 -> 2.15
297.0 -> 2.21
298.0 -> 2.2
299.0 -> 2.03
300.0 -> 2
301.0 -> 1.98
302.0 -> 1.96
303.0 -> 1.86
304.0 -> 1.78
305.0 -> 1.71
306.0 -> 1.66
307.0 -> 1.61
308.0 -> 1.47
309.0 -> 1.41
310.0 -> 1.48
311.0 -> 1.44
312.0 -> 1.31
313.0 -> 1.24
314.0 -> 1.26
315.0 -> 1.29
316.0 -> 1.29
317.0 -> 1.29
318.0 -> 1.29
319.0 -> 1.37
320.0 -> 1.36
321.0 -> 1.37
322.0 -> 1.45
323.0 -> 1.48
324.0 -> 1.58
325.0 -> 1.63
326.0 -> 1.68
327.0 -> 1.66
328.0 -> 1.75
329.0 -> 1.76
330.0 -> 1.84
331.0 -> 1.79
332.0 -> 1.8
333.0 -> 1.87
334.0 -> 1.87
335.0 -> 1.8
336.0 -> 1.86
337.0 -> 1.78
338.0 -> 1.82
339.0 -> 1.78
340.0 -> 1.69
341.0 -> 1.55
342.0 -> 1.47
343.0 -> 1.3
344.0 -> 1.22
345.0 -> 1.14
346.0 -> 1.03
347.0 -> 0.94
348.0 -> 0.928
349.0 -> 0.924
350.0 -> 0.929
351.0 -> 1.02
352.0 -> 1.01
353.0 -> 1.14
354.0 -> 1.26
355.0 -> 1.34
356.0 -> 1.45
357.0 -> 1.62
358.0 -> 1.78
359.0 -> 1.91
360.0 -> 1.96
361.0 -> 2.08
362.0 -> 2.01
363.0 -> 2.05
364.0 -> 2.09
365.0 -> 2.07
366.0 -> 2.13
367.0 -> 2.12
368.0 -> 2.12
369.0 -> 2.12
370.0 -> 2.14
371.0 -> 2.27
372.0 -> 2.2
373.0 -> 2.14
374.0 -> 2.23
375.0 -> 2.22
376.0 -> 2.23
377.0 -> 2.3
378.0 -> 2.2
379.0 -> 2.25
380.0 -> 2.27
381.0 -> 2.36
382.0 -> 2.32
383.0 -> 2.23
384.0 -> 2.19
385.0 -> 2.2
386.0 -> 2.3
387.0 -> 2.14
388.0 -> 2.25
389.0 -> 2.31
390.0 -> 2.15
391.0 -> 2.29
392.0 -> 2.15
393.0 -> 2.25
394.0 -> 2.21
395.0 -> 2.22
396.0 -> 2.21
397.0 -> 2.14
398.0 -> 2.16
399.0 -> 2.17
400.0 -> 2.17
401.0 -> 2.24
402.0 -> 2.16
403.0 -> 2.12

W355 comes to 5.3 kPa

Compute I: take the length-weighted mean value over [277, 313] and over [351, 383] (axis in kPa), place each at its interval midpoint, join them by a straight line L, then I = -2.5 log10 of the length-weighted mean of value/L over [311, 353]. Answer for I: 0.34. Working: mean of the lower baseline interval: 1.98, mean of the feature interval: 1.45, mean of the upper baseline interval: 1.97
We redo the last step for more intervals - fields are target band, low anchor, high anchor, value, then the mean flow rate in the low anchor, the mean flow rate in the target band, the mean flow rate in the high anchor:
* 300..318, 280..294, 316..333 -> 0.19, 2.17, 1.54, 1.57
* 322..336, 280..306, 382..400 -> 0.23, 2.09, 1.73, 2.21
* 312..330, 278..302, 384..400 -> 0.43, 2.15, 1.46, 2.21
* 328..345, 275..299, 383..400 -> 0.28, 2.17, 1.69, 2.21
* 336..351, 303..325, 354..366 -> 0.26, 1.45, 1.33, 1.84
